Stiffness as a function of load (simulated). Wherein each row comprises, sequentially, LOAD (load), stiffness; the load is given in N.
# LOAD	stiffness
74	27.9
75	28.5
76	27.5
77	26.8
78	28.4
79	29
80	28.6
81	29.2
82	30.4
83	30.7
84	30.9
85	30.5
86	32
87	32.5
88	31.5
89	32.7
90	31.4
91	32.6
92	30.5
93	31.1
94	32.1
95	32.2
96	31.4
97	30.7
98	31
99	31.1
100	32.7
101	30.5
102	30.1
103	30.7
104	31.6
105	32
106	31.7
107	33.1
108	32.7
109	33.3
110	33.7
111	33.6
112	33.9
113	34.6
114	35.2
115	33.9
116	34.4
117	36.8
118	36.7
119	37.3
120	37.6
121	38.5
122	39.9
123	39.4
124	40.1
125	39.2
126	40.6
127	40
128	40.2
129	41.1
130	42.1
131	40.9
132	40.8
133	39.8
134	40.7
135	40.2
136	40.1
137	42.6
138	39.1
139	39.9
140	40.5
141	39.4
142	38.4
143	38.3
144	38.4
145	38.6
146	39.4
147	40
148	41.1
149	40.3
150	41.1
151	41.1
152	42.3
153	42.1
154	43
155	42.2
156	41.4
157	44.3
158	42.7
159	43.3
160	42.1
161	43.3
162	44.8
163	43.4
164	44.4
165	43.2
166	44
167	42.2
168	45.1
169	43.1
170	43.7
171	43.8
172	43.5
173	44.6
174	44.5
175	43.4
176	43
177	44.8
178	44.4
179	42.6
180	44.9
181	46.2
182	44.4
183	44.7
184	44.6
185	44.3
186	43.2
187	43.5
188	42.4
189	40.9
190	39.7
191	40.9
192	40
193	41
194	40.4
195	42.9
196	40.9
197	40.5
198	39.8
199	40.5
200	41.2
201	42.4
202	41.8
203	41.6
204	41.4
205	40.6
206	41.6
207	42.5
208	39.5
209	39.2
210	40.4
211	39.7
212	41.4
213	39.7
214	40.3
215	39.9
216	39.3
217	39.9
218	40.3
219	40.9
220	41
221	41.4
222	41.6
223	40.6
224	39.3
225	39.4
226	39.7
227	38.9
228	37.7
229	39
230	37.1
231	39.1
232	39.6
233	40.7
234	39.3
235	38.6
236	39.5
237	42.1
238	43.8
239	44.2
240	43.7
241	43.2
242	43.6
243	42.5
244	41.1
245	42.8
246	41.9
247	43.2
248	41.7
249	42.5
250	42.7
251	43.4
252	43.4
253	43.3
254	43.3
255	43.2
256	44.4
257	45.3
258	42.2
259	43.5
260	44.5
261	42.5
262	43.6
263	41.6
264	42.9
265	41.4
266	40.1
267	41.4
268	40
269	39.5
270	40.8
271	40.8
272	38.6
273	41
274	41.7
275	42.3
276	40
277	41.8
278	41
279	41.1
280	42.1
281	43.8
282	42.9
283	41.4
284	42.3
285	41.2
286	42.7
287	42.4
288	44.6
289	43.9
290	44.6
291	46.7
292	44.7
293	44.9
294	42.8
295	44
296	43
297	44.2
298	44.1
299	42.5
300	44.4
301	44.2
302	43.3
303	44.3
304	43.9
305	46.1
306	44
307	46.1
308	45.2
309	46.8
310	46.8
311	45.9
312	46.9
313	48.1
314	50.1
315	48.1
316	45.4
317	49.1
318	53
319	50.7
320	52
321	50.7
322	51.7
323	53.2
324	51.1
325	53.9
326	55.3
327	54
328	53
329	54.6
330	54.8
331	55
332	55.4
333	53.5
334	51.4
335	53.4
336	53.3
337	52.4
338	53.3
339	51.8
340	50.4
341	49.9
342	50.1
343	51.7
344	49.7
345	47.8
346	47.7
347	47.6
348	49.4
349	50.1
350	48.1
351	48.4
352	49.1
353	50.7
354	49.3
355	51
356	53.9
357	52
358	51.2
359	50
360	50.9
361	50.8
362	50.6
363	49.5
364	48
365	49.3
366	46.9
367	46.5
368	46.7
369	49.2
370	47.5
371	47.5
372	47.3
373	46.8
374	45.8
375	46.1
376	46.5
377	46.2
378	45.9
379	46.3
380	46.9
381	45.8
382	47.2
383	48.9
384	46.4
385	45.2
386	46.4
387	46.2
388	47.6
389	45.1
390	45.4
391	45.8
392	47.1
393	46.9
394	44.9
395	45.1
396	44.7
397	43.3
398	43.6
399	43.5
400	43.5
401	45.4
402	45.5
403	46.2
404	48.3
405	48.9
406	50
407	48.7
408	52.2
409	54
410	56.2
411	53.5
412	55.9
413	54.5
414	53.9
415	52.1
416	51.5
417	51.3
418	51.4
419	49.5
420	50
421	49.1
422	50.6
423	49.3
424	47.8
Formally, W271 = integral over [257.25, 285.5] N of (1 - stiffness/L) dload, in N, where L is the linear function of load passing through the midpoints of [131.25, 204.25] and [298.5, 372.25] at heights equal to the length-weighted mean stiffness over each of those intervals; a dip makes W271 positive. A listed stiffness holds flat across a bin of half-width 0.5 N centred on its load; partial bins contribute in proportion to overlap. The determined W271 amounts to 3.0 N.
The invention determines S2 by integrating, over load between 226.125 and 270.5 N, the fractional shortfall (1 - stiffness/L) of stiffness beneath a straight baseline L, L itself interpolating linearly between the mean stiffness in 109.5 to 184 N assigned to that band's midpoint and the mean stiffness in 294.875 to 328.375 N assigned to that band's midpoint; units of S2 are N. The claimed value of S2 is 3.3 N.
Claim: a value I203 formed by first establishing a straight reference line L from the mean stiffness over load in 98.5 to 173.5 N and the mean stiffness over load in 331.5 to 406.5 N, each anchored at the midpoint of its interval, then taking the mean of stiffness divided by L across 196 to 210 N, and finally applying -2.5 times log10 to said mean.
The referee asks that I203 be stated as 0.02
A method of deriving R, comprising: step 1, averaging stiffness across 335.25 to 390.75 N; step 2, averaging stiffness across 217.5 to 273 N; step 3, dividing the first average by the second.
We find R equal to 1.17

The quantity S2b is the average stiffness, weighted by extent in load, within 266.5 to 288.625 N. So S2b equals 41.5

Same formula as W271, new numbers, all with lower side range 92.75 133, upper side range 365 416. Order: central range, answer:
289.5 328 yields -2.9 N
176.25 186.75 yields -1.6 N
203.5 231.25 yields -0.1 N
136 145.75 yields -0.8 N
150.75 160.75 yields -1.4 N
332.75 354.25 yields -2.3 N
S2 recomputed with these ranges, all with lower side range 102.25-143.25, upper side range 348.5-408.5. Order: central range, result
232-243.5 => 0.0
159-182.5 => -2.7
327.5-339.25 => -2.0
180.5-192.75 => -0.9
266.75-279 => 0.7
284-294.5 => 0.1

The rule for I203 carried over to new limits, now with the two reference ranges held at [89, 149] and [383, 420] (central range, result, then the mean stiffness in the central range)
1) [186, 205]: -0.05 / 41.2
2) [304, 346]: -0.12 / 50.5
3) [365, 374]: -0.01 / 47.3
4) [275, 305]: 0.01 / 43.2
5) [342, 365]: -0.08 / 49.9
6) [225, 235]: 0.05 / 39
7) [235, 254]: -0.03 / 42.6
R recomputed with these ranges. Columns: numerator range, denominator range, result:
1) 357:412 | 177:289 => 1.14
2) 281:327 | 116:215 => 1.12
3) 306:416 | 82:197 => 1.27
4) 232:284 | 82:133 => 1.22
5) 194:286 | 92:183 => 1.06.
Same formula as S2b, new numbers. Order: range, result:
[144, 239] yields 41.6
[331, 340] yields 53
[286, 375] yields 48.7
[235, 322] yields 43.7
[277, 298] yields 43.2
